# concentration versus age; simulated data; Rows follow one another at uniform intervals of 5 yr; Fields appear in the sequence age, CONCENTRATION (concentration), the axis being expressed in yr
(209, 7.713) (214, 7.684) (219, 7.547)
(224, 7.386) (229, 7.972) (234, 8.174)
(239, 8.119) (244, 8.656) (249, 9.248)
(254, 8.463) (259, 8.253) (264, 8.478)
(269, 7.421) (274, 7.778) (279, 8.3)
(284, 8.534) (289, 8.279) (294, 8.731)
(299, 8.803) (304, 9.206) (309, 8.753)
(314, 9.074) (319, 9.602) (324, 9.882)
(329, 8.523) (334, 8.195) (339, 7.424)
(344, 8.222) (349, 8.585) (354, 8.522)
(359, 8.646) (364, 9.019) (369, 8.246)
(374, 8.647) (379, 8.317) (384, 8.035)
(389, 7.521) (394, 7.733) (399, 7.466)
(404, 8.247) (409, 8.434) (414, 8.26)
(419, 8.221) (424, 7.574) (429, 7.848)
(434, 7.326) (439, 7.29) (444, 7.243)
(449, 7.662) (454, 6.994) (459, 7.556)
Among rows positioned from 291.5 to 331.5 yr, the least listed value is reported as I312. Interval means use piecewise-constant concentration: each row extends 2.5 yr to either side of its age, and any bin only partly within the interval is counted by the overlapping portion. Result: 8.523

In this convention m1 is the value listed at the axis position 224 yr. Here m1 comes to 7.386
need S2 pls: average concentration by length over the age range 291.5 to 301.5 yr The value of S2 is 8.77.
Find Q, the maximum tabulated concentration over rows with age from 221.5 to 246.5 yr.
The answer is 8.656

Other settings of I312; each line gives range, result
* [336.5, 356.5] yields 7.424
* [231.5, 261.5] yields 8.119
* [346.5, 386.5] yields 8.035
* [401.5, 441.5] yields 7.29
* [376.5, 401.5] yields 7.466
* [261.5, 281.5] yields 7.421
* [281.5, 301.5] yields 8.279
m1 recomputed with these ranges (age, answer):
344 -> 8.222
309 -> 8.753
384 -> 8.035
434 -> 7.326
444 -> 7.243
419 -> 8.221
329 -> 8.523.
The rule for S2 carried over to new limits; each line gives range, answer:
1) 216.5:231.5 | 7.63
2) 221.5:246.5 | 8.06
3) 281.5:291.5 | 8.41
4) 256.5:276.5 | 7.98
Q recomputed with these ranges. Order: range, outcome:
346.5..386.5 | 9.019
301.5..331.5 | 9.882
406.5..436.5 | 8.434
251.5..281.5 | 8.478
